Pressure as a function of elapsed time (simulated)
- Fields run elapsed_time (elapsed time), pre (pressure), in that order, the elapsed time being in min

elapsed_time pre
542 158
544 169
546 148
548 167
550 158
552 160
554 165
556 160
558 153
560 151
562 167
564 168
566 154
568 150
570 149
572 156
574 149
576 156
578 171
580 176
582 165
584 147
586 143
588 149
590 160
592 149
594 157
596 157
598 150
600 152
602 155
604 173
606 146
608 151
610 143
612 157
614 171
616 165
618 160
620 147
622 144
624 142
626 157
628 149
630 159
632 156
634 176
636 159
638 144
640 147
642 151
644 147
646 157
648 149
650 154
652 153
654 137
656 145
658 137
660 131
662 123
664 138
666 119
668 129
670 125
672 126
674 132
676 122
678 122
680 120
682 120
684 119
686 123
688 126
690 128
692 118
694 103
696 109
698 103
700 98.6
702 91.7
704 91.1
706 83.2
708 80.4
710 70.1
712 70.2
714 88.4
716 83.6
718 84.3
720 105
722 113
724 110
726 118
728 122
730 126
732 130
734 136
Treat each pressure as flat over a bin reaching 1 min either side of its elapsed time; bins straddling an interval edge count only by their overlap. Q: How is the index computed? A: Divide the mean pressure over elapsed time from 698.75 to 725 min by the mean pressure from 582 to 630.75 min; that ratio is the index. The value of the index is 0.59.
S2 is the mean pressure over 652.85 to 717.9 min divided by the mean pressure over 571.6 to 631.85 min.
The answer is 0.73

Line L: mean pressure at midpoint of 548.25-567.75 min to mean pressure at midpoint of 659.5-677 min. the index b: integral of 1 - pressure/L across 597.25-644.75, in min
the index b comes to -4.5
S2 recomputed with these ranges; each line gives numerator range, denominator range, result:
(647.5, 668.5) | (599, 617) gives 0.88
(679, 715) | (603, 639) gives 0.66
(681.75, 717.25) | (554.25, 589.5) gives 0.64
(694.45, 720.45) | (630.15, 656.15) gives 0.58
